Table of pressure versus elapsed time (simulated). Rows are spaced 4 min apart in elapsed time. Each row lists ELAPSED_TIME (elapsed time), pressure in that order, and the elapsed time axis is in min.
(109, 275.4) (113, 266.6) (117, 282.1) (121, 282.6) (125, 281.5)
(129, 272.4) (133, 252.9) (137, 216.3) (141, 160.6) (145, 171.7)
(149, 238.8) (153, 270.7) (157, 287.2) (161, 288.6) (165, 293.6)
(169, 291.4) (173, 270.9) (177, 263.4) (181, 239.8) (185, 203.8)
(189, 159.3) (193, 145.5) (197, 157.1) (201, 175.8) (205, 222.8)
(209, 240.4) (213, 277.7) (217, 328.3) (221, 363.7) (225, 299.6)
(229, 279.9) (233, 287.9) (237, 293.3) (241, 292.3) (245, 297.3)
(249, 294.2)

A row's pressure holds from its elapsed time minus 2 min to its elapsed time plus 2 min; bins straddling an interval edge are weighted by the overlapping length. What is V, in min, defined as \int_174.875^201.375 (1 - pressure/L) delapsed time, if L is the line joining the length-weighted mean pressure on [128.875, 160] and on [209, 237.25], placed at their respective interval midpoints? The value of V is 7.5 min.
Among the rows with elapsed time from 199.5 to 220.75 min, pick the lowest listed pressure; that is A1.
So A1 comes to 175.8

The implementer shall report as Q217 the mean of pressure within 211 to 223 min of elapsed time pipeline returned 323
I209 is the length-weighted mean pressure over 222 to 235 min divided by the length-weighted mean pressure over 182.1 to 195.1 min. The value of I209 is 1.7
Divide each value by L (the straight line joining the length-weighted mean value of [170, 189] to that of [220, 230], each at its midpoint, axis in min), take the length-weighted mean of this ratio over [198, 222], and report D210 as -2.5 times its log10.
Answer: 0.123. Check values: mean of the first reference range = 238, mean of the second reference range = 313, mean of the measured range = 260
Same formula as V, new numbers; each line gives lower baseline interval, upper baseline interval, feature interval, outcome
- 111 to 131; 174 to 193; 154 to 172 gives -4.2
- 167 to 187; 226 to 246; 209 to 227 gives -1.9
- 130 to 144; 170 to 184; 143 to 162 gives -1.6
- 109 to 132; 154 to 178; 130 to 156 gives 5.2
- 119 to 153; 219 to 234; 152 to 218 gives 8.0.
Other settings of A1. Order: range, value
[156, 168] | 287.2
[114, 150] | 160.6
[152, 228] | 145.5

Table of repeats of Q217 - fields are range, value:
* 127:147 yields 215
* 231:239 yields 291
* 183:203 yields 168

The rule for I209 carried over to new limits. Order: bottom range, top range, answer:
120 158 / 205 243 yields 1.21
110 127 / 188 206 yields 0.61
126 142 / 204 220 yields 1.18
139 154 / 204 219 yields 1.31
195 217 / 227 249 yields 1.29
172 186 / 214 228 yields 1.32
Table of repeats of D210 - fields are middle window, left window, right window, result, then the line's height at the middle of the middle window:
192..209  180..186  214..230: 0.40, 265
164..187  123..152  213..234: 0.02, 265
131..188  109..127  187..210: -0.09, 228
